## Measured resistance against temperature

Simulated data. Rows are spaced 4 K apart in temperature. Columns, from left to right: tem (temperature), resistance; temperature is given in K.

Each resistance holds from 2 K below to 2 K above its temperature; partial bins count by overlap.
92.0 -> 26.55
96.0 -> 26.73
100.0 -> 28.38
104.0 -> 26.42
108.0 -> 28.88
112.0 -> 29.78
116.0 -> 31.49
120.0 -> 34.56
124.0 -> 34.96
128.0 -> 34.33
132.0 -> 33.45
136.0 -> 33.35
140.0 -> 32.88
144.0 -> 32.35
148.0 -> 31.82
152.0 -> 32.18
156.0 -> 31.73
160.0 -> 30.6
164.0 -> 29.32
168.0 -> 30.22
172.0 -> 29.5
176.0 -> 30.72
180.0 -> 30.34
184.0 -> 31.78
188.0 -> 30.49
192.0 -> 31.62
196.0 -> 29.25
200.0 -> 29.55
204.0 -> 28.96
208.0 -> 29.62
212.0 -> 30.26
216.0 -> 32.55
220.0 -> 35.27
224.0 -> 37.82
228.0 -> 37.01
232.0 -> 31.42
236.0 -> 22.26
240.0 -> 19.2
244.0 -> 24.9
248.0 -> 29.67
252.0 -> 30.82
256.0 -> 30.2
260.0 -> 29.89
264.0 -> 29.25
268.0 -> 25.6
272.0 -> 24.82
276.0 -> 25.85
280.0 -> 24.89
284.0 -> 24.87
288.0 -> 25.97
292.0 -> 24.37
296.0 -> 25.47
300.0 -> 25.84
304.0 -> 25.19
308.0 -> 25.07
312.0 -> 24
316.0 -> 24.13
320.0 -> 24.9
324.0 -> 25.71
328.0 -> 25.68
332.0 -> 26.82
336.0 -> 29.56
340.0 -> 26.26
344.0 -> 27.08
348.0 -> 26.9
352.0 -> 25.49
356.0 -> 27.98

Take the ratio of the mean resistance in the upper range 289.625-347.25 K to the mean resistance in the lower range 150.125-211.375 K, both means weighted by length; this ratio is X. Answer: 0.85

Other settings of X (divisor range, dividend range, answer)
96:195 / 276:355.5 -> 0.83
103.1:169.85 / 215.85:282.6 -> 0.91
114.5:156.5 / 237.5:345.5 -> 0.79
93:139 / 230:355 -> 0.84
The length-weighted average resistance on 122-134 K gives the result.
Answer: 34.2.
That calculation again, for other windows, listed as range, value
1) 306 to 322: 24.5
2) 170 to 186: 30.6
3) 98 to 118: 29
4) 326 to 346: 27.1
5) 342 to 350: 27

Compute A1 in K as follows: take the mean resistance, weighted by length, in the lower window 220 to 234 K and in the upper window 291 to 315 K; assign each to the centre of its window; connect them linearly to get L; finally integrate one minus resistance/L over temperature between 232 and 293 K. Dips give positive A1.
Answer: 8.0 K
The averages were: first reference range 35.4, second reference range 25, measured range 26.4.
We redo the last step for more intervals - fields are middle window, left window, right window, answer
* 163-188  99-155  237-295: -0.4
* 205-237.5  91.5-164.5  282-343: -4.3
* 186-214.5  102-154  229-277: -0.7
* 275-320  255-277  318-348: 3.4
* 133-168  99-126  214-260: -1.4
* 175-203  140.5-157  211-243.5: 0.7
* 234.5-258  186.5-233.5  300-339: 2.8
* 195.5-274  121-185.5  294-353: -1.0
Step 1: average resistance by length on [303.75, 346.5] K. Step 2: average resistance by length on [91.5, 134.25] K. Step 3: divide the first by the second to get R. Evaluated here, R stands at 0.8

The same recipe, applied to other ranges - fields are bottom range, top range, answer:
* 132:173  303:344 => 0.82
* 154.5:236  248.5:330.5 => 0.84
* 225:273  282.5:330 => 0.89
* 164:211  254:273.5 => 0.93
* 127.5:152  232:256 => 0.80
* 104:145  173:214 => 0.94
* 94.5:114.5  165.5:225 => 1.10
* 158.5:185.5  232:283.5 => 0.88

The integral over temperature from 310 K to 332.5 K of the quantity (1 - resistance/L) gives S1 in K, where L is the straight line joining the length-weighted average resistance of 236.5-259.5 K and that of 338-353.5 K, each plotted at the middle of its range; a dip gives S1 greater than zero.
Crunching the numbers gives 1.24 K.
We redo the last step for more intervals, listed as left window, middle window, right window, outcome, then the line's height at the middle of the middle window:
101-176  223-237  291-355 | -1.82 K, 28.7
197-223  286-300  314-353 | 1.27 K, 27.9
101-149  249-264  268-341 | -1.59 K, 27.2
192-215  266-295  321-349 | 2.94 K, 28.1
